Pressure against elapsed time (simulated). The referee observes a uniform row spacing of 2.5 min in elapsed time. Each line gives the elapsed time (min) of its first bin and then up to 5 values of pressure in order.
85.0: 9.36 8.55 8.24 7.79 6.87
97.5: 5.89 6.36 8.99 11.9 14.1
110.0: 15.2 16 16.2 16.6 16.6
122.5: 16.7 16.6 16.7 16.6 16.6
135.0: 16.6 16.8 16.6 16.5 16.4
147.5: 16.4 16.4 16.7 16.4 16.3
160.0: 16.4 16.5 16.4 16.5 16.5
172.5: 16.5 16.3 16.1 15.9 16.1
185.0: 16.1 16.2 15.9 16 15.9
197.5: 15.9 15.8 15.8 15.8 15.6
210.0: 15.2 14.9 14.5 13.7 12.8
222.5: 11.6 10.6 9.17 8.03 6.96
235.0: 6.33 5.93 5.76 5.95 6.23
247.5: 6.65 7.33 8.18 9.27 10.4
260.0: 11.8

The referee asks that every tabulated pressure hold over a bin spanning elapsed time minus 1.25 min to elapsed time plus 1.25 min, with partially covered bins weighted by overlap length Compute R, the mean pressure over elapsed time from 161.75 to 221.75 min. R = 15.7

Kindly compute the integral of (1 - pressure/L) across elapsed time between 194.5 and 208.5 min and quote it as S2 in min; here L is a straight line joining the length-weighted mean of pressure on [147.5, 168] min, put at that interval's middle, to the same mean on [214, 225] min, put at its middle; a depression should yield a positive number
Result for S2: -1.9 min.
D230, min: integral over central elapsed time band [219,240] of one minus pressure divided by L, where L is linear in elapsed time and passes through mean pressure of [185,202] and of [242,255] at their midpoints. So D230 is 3.4 min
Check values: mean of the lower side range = 16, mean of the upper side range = 7.15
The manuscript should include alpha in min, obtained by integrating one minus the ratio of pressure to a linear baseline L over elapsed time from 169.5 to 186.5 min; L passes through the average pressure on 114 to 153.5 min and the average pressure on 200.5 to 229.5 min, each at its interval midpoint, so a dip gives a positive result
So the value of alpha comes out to -1.5 min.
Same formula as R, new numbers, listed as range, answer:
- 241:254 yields 6.89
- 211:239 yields 10.4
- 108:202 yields 16.3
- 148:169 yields 16.4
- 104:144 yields 16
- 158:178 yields 16.4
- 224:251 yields 7.14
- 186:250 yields 11.8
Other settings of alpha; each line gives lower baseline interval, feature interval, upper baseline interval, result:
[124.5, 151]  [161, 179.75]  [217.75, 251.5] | -3.65 min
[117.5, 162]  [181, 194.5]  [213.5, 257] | -3.62 min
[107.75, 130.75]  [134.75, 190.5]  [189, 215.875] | -1.64 min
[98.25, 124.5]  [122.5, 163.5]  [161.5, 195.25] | -4.44 min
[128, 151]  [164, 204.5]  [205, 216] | -1.15 min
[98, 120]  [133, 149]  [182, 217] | -2.91 min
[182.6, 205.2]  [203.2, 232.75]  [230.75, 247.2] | -4.79 min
